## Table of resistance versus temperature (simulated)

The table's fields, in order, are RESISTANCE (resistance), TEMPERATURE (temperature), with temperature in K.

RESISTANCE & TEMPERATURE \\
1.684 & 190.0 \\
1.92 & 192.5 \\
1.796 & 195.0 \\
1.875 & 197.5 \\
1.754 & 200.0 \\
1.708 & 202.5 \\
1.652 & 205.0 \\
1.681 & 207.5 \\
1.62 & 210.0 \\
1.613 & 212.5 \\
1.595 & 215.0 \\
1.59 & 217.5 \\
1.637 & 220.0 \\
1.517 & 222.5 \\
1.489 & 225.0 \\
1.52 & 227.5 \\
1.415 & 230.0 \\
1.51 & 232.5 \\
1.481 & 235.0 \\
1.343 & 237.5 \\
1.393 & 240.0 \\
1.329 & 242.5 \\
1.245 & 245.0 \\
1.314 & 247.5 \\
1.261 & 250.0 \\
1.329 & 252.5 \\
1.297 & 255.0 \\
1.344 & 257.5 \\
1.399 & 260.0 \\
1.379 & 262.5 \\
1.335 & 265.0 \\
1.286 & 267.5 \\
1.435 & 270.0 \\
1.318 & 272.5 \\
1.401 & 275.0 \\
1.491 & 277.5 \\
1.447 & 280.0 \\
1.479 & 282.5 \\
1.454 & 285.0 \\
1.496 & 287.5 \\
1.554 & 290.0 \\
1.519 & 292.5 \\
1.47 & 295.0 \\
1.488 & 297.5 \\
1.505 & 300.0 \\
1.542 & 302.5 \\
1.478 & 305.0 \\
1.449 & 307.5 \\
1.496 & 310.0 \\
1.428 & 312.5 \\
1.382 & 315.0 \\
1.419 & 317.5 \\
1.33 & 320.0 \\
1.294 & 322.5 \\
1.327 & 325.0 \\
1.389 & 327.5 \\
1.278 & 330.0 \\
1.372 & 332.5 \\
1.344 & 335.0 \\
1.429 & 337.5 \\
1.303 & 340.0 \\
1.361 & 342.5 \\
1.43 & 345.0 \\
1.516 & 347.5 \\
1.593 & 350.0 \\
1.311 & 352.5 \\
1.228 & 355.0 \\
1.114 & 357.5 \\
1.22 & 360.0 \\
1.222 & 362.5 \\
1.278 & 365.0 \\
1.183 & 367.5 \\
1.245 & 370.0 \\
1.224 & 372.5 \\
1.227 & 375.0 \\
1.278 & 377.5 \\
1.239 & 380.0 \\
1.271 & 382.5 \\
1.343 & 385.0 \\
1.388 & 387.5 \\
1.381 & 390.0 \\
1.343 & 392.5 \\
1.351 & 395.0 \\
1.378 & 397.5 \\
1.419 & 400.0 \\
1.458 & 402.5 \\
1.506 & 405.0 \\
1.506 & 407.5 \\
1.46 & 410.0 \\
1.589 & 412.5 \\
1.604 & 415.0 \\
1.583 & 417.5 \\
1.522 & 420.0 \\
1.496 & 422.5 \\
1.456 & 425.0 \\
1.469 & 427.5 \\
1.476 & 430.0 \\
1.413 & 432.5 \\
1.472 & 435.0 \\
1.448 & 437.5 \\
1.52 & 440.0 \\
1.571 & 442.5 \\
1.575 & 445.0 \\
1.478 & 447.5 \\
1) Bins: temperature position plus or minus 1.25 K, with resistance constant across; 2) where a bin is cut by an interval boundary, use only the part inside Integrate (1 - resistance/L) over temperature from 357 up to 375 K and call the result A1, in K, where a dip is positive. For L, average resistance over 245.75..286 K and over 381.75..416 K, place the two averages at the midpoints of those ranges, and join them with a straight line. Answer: 2.5 K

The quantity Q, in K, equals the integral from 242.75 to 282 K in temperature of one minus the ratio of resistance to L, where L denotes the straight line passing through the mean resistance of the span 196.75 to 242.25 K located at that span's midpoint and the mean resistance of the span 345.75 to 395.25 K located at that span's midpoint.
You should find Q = 3.60 K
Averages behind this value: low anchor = 1.57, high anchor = 1.3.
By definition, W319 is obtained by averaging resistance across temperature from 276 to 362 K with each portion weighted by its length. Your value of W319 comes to 1.41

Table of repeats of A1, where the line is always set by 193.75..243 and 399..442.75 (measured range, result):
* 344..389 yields 6.7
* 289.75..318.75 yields 1.3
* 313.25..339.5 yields 3.1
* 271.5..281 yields 0.9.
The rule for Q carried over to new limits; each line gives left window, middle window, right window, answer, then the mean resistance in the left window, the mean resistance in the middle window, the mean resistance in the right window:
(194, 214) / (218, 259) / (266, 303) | 5.1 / 1.71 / 1.4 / 1.46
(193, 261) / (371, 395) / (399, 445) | 3.2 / 1.51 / 1.3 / 1.5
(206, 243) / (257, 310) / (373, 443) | 1.7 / 1.52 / 1.44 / 1.43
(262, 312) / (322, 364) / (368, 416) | 2.2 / 1.45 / 1.34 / 1.38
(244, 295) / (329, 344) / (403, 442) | 0.9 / 1.39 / 1.35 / 1.5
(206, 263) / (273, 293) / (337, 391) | -1.1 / 1.45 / 1.47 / 1.31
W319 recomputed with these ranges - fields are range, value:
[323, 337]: 1.34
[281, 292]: 1.5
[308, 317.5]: 1.43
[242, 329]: 1.4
